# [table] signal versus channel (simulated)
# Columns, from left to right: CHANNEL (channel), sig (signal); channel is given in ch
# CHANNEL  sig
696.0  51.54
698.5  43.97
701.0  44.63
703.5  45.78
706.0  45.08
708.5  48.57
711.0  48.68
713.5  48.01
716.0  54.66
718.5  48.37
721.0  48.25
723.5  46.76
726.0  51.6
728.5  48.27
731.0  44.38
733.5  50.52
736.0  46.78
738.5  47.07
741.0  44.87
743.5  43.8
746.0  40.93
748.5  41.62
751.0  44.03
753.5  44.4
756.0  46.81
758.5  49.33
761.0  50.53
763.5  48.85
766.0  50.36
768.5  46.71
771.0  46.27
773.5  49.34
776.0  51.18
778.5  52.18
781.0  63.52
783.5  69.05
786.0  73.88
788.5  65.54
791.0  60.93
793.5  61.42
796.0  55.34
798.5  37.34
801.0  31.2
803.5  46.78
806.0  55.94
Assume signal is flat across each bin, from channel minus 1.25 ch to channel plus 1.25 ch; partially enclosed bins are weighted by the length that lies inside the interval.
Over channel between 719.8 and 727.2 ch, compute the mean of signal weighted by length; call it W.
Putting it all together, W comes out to 48.9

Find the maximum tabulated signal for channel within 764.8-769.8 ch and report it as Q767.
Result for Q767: 50.36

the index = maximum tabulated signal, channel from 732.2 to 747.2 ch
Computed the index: 50.52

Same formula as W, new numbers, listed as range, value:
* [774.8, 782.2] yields 55.6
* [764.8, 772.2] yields 47.8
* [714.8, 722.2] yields 50.4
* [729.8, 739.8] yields 47.2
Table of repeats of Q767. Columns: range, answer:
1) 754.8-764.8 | 50.53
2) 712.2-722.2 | 54.66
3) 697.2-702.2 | 44.63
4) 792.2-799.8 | 61.42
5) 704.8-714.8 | 48.68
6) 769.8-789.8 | 73.88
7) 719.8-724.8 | 48.25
